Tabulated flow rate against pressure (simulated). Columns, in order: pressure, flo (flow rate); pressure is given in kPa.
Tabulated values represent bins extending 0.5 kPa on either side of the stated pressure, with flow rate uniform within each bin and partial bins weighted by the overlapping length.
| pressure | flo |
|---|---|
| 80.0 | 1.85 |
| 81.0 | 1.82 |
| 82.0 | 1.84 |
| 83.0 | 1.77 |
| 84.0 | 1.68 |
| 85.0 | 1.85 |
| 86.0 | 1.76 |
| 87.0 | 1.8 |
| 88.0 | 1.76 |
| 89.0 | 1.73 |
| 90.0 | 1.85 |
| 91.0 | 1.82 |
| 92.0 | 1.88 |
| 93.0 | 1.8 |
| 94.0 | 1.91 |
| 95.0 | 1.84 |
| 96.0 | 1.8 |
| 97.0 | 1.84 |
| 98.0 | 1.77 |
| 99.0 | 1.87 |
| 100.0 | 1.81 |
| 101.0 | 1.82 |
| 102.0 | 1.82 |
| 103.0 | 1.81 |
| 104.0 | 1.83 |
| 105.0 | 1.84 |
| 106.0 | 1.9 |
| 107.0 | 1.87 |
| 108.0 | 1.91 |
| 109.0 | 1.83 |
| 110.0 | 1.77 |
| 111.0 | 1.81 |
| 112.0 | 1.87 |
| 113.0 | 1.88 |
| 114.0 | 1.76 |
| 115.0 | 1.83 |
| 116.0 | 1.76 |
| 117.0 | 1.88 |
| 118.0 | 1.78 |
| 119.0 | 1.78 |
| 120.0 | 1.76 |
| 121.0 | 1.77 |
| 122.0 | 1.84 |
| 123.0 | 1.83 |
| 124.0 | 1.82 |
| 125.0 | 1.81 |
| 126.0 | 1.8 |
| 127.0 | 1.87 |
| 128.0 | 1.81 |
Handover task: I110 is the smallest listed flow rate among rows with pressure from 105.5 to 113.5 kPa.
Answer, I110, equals 1.77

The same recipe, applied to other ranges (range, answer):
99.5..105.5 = 1.81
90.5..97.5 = 1.8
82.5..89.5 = 1.68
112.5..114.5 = 1.76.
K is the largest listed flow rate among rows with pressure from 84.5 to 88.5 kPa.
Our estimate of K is 1.85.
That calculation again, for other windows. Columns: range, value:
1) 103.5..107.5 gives 1.9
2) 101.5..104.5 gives 1.83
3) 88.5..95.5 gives 1.91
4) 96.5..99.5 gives 1.87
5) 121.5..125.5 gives 1.84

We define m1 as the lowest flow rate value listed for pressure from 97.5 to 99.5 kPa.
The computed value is 1.77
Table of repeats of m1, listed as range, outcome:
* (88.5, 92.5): 1.73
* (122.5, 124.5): 1.82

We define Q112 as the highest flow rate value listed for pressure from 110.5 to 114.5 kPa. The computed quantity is 1.88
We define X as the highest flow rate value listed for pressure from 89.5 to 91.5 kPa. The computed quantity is 1.85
